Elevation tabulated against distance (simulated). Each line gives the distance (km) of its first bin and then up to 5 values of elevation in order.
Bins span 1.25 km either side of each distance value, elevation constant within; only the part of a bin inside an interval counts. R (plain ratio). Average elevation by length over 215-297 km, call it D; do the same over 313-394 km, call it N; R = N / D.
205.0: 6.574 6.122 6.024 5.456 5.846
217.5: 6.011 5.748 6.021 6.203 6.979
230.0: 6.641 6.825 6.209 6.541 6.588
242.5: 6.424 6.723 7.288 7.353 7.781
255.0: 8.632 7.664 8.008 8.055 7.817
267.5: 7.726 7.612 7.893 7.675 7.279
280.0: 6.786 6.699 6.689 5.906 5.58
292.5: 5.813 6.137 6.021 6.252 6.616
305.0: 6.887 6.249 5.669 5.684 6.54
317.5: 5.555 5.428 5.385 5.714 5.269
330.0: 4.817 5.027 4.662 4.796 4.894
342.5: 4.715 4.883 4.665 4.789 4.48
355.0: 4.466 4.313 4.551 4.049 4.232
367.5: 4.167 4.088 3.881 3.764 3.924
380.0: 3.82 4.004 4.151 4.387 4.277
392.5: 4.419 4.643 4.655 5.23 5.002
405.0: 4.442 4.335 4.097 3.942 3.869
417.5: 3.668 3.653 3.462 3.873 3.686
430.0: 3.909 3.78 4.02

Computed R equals 0.7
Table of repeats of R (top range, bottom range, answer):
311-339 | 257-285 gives 0.71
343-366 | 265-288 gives 0.62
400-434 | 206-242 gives 0.65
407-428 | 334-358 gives 0.82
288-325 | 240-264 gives 0.80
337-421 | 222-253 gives 0.64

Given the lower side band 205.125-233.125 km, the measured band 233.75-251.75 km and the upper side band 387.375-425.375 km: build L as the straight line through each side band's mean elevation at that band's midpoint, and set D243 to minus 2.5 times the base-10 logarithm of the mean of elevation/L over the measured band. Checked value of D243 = -0.14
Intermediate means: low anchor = 6.17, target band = 6.76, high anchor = 4.25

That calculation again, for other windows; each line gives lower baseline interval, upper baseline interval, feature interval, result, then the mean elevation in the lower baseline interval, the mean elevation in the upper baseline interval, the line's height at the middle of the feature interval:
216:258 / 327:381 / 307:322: -0.11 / 6.78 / 4.46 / 5.24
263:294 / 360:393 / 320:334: 0.06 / 6.98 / 4.1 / 5.55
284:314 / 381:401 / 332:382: 0.16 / 6.12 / 4.45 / 5.07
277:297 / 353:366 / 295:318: -0.07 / 6.31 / 4.33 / 5.78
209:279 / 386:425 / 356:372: 0.17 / 6.97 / 4.26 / 4.95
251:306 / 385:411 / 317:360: 0.18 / 7.07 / 4.53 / 5.8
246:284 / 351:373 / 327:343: 0.07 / 7.61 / 4.27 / 5.2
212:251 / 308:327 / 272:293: -0.12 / 6.44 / 5.71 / 6.01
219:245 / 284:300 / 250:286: -0.22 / 6.44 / 6.03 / 6.19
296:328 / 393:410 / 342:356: 0.16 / 5.96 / 4.66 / 5.42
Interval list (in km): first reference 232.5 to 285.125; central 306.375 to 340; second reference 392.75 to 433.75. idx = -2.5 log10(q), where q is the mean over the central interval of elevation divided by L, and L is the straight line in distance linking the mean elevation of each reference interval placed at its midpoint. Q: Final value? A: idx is 0.11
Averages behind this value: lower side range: 7.31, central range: 5.42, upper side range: 4.15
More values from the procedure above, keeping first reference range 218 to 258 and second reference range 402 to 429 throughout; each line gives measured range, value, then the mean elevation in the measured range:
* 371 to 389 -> 0.138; 4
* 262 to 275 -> -0.226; 7.79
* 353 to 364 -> 0.127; 4.35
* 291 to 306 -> -0.075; 6.27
